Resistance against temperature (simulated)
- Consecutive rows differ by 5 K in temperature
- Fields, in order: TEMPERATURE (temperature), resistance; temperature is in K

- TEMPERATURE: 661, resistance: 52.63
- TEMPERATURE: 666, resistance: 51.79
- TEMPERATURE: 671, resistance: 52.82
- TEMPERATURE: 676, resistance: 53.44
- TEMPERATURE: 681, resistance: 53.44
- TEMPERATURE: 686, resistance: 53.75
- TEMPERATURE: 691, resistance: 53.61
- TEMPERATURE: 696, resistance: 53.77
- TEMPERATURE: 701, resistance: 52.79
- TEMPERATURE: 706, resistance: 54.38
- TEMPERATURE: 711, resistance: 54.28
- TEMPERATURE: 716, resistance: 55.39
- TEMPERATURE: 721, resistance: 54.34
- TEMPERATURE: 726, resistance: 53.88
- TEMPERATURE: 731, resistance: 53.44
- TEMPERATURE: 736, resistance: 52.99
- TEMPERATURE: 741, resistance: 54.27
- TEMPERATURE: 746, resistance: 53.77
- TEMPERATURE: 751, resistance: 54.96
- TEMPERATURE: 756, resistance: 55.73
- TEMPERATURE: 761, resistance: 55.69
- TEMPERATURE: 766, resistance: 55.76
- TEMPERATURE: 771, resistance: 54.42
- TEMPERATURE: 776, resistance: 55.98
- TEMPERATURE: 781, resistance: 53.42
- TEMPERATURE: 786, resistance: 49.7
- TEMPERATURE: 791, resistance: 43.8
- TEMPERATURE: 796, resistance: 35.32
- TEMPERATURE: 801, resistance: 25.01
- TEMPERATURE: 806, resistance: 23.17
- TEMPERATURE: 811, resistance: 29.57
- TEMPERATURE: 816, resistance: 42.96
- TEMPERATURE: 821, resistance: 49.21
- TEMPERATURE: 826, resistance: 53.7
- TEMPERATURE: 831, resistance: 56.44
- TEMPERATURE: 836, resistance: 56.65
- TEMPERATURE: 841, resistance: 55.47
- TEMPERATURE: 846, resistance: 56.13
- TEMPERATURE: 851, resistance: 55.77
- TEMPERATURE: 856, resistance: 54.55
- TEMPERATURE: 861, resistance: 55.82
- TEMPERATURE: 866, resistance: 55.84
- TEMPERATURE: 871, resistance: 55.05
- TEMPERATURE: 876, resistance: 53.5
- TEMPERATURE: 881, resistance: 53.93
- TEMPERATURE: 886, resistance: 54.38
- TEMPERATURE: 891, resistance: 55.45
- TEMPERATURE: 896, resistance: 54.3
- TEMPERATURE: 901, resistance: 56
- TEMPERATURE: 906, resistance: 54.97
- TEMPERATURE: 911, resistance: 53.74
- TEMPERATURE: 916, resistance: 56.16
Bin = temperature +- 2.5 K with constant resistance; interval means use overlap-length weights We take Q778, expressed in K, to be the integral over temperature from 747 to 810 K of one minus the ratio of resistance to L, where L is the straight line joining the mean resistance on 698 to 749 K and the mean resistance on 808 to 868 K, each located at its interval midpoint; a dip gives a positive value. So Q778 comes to 7.4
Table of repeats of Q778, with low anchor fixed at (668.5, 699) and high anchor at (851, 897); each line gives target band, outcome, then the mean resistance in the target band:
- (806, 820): 4.9 K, 35.3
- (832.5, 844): -0.3 K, 56.1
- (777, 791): 0.9 K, 50.6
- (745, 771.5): -0.6 K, 55.2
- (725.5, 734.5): 0.0 K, 53.5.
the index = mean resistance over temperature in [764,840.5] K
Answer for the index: 45.9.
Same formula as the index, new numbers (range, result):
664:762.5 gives 53.9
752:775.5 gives 55.4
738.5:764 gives 54.9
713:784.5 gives 54.5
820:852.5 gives 55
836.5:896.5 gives 55.1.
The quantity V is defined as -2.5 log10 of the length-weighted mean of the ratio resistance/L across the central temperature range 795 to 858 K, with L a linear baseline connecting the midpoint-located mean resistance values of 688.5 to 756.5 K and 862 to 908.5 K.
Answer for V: 0.19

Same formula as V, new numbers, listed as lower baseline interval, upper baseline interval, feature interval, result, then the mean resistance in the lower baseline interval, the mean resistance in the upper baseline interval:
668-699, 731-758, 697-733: 0.00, 53.4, 54.2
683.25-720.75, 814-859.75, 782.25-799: 0.24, 54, 53.6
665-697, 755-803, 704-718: -0.06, 53.3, 48.5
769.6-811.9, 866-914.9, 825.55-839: -0.19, 41.2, 54.7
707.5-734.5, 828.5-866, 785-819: 0.49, 54.2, 55.8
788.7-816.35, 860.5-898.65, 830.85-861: -0.24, 32.5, 54.7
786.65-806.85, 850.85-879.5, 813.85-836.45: -0.20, 34.2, 55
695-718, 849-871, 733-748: 0.01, 54.1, 55.4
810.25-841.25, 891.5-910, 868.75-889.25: -0.02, 49.8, 55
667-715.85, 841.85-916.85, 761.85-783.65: -0.01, 53.6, 55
